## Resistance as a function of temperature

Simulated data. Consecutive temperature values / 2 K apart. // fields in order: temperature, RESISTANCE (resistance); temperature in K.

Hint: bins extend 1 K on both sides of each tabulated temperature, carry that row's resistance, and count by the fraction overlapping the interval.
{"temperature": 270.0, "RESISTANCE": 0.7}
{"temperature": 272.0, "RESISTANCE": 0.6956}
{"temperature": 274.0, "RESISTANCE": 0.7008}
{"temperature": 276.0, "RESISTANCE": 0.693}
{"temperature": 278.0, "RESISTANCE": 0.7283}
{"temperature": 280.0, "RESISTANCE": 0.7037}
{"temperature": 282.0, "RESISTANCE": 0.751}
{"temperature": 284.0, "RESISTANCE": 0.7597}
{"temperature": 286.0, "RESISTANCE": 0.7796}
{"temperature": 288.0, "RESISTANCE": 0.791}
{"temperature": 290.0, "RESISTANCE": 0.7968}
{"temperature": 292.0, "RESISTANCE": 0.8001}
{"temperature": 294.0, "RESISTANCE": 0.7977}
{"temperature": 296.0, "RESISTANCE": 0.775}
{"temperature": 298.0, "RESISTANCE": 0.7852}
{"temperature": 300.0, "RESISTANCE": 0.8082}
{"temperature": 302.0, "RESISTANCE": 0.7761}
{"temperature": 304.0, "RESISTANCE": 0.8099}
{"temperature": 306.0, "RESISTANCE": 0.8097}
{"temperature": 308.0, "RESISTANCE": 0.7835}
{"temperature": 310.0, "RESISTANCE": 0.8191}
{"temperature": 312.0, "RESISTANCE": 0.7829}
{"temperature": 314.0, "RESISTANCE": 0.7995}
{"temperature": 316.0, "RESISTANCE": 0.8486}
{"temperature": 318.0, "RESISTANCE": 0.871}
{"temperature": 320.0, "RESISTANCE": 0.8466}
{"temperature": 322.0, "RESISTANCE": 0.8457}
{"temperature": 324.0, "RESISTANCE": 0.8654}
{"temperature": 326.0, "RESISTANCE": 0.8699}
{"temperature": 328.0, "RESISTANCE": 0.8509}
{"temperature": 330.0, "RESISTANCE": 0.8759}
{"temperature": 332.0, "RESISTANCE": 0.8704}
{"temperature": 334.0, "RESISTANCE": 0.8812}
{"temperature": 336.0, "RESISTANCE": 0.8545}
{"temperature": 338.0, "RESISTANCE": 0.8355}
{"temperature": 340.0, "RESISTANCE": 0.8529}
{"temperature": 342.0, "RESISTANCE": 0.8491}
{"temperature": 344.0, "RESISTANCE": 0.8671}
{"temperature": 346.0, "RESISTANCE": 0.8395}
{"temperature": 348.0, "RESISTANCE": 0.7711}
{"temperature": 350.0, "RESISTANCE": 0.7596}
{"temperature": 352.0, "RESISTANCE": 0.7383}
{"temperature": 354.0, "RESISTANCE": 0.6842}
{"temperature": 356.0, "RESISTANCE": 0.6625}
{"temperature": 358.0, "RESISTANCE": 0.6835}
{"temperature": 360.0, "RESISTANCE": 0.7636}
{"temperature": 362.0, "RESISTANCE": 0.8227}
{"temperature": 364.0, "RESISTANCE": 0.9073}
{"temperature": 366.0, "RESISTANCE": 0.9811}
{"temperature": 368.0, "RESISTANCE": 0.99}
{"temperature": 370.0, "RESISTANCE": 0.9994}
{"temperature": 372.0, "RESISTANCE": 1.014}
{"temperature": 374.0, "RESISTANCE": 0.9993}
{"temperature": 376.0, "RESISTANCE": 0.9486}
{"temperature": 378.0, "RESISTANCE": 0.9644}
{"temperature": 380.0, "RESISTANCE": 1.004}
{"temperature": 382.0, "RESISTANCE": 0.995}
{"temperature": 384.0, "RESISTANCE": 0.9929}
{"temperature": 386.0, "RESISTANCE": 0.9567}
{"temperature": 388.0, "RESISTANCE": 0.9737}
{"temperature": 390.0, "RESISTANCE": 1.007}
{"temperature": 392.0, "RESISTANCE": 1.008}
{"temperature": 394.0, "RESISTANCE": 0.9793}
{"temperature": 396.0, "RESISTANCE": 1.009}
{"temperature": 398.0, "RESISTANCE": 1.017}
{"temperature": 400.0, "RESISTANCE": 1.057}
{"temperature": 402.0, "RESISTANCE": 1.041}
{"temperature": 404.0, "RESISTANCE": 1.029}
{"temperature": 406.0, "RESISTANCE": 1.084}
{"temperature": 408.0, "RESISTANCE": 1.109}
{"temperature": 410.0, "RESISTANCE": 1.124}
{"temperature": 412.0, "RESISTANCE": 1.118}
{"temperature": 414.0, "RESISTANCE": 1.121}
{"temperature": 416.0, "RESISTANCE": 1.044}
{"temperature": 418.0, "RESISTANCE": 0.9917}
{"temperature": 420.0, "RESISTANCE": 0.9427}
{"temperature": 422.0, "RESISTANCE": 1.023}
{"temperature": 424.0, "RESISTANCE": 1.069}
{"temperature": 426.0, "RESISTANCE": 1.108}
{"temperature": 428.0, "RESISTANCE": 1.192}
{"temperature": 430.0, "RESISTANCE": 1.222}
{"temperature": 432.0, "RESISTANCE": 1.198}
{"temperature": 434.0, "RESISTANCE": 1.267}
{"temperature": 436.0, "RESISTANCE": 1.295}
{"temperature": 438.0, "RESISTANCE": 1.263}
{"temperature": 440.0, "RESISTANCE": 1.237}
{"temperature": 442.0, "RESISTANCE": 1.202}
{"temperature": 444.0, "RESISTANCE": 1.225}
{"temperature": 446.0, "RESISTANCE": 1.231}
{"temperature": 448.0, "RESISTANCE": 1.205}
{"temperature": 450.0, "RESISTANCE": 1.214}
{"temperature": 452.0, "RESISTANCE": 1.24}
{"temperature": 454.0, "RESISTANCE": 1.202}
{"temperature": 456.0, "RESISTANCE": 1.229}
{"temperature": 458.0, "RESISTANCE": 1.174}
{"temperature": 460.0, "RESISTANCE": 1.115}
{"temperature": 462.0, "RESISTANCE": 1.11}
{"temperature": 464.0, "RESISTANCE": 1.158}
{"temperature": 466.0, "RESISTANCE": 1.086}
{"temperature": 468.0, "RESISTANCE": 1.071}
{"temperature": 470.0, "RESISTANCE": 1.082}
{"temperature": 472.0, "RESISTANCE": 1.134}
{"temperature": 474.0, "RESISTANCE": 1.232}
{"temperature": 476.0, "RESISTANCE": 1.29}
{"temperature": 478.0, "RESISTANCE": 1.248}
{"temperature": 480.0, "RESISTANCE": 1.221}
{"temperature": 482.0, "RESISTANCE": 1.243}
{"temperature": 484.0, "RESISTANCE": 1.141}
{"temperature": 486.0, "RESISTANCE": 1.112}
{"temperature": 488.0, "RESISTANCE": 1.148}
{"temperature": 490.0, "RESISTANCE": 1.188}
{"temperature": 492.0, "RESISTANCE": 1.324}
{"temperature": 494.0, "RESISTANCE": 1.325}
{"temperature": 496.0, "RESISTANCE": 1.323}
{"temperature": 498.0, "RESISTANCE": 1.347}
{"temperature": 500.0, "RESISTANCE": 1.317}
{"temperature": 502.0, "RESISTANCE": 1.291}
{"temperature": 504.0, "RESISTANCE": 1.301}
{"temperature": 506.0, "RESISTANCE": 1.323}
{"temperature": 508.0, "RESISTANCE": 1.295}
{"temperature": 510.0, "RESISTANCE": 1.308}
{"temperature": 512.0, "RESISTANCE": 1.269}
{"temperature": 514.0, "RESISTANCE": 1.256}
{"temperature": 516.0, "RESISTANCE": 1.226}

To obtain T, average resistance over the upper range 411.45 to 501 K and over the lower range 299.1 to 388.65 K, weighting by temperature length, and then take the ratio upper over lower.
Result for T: 1.4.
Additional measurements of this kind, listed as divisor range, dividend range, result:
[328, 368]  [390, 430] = 1.29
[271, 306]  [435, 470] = 1.56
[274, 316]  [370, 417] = 1.32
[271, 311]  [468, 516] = 1.62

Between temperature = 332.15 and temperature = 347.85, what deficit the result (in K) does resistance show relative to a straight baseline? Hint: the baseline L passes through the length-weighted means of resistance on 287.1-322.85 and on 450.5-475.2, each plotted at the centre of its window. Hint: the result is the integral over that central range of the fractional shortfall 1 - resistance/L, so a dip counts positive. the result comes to 0.61 K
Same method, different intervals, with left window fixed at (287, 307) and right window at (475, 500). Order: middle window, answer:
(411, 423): 0.4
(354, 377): 1.9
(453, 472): 0.8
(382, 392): 0.2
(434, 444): -1.0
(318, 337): 0.1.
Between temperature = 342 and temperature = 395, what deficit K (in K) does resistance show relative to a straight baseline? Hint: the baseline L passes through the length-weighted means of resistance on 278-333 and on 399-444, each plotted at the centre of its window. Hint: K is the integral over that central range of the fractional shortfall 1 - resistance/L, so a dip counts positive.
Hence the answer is 4.74 K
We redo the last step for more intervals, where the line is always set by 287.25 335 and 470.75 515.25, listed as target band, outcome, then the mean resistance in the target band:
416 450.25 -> -1.6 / 1.17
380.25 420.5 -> 0.2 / 1.03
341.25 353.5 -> 1.5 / 0.798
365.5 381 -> -0.3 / 0.988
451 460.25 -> -0.3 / 1.2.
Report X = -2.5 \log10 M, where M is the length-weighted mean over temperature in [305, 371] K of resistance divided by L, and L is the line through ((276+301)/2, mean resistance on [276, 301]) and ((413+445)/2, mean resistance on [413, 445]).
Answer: 0.09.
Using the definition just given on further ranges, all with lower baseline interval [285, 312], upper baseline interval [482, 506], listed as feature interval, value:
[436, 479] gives -0.02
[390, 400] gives 0.02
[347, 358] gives 0.27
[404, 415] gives -0.05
